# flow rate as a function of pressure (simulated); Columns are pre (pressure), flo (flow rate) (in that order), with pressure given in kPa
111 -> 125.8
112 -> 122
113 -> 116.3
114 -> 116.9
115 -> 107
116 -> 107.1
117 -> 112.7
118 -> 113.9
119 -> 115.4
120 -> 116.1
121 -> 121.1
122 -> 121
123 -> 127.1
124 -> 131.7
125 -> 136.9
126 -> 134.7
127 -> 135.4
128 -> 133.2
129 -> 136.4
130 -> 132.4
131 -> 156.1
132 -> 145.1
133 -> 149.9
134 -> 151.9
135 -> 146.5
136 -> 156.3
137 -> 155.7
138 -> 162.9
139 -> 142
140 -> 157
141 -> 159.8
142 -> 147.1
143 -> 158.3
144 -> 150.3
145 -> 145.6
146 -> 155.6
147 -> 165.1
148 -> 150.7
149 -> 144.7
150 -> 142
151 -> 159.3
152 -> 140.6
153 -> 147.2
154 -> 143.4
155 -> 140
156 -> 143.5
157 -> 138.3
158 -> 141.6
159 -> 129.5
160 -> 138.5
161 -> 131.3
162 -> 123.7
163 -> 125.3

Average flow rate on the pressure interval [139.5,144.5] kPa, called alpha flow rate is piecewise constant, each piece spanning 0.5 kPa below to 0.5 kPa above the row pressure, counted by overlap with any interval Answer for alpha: 154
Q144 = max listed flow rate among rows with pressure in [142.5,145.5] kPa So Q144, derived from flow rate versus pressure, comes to 158.3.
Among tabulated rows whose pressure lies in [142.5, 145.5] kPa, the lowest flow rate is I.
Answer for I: 145.6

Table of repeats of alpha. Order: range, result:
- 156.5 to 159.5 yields 136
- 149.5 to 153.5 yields 147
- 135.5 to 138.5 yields 158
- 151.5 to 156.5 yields 143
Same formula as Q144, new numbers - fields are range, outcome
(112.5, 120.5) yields 116.9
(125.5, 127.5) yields 135.4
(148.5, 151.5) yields 159.3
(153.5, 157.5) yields 143.5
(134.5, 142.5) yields 162.9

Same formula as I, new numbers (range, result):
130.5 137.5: 145.1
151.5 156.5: 140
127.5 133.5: 132.4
